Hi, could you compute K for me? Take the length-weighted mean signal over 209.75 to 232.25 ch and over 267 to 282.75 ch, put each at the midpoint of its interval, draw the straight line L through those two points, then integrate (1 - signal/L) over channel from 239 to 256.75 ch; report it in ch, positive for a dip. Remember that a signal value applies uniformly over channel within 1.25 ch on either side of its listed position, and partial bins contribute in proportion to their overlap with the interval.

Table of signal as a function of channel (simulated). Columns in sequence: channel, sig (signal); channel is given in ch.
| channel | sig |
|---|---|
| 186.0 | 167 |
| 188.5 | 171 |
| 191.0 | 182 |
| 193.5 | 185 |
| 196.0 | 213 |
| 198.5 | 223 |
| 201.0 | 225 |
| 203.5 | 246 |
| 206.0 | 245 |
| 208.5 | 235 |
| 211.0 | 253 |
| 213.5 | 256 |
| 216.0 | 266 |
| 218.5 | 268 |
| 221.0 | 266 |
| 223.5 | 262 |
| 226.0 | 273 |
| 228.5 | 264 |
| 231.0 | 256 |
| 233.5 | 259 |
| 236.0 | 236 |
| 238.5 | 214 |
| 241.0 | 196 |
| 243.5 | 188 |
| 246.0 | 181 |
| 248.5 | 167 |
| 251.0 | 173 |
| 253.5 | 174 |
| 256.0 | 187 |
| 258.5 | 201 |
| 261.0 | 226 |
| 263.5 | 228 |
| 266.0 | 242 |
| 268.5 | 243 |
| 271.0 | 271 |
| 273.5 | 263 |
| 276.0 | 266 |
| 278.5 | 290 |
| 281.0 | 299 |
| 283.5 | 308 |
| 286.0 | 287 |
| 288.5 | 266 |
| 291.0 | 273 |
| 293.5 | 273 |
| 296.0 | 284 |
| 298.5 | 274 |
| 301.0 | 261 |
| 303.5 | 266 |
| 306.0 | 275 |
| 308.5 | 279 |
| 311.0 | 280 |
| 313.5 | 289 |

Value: 5.7 ch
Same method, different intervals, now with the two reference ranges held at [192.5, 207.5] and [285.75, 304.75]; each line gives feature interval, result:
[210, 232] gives -2.67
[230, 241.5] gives 0.37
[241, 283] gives 5.03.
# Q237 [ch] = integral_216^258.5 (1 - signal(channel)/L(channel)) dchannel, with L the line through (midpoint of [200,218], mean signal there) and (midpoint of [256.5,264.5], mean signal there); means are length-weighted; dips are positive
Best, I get 1.4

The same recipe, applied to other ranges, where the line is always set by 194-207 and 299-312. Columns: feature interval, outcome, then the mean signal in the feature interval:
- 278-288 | -1.2 ch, 294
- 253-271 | 2.4 ch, 220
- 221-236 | -1.3 ch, 261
